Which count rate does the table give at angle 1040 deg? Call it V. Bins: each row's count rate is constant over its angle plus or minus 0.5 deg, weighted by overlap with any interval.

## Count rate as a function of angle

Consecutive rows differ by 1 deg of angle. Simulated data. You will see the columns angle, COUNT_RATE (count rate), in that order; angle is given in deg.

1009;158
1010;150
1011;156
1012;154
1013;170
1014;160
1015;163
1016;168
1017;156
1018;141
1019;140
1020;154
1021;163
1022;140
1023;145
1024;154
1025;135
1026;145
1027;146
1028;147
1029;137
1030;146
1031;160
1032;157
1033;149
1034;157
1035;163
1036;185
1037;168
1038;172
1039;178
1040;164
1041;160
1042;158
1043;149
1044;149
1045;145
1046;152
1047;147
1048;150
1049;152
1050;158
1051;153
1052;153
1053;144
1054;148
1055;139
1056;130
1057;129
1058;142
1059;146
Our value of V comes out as 164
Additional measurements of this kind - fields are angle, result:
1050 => 158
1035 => 163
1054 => 148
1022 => 140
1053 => 144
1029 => 137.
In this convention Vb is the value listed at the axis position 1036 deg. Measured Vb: 185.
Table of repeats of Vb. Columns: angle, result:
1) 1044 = 149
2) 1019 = 140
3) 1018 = 141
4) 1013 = 170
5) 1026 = 145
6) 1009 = 158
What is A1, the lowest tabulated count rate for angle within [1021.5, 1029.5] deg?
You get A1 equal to 135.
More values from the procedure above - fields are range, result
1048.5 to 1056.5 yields 130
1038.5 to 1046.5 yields 145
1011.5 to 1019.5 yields 140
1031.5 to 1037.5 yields 149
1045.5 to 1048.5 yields 147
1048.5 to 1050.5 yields 152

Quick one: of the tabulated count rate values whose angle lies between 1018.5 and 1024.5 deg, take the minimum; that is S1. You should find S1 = 140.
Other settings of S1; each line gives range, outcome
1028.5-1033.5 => 137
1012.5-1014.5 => 160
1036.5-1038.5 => 168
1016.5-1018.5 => 141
